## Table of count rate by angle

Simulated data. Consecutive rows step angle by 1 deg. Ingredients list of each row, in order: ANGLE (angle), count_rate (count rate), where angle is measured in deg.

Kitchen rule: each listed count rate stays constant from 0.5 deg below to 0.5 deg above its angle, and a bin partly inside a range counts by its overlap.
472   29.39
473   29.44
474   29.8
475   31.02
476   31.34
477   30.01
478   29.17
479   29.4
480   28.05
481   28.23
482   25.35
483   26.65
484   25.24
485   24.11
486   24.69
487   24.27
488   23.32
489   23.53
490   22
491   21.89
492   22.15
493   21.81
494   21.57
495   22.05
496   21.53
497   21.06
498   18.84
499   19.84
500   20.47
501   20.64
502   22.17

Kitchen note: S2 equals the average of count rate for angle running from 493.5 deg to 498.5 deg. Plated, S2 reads 21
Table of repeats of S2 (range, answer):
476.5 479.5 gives 29.5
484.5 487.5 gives 24.4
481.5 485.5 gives 25.3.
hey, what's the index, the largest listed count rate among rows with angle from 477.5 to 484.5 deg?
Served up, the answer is 29.4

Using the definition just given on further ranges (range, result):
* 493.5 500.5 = 22.05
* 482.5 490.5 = 26.65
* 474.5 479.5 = 31.34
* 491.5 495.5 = 22.15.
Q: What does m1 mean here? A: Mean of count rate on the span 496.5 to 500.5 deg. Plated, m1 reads 20.1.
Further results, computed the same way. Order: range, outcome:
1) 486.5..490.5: 23.3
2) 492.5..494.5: 21.7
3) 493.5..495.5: 21.8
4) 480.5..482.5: 26.8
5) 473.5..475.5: 30.4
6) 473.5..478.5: 30.3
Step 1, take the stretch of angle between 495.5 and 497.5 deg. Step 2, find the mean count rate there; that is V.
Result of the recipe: 21.3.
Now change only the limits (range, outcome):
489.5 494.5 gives 21.9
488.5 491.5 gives 22.5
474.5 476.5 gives 31.2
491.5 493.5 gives 22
